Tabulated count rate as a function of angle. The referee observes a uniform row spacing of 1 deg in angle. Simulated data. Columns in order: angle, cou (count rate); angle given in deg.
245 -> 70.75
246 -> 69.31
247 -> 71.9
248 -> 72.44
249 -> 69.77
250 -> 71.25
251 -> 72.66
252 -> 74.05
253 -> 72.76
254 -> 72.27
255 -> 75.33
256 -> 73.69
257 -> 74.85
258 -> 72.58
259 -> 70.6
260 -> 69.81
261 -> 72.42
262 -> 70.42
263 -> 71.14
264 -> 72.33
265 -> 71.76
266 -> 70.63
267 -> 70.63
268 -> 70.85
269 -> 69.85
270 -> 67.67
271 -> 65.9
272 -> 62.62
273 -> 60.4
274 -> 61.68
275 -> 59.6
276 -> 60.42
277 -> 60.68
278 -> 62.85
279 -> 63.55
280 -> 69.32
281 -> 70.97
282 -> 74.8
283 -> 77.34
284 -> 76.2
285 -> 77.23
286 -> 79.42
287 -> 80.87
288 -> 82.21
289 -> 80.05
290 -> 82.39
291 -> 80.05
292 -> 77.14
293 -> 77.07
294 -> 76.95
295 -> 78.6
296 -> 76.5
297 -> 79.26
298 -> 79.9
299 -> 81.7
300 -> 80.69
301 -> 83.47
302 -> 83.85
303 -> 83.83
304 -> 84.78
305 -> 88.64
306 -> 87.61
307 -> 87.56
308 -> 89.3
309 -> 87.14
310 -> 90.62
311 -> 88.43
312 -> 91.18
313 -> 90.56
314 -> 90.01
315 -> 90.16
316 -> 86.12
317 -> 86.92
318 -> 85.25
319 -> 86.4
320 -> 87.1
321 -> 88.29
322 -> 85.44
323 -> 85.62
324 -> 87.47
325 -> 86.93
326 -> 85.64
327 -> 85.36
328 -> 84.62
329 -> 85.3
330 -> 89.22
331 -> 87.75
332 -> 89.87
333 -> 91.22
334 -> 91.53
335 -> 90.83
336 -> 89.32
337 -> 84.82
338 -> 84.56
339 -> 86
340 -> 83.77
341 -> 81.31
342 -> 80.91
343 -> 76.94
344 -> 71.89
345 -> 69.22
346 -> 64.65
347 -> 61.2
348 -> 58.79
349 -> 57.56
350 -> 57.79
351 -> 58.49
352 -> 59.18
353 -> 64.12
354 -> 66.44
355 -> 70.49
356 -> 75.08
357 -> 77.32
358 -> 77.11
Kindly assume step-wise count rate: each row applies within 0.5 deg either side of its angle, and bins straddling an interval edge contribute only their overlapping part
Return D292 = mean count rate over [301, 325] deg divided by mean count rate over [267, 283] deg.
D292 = 1.33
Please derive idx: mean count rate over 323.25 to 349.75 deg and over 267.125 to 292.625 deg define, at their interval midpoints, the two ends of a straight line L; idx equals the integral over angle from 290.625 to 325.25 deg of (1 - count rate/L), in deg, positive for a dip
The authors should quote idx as -4.1 deg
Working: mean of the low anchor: 71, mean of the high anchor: 80.9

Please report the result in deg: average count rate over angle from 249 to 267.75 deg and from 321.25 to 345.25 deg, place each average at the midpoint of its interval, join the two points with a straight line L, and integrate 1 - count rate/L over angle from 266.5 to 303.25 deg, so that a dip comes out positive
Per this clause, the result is 1.5 deg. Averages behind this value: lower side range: 72.1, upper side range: 85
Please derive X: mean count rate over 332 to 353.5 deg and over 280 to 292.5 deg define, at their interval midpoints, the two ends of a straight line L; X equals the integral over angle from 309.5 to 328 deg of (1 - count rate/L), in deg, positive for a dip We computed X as -2.78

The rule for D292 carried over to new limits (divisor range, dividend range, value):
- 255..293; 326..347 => 1.16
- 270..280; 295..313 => 1.36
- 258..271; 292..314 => 1.19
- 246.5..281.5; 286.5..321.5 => 1.22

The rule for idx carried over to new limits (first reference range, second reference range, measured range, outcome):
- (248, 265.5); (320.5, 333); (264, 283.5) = 2.2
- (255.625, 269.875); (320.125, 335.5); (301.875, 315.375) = -0.9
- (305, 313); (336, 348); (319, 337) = -1.3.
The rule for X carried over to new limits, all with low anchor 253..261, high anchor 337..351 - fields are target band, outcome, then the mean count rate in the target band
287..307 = -2.5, 81.4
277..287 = 0.0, 72.2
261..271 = 0.3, 70.4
